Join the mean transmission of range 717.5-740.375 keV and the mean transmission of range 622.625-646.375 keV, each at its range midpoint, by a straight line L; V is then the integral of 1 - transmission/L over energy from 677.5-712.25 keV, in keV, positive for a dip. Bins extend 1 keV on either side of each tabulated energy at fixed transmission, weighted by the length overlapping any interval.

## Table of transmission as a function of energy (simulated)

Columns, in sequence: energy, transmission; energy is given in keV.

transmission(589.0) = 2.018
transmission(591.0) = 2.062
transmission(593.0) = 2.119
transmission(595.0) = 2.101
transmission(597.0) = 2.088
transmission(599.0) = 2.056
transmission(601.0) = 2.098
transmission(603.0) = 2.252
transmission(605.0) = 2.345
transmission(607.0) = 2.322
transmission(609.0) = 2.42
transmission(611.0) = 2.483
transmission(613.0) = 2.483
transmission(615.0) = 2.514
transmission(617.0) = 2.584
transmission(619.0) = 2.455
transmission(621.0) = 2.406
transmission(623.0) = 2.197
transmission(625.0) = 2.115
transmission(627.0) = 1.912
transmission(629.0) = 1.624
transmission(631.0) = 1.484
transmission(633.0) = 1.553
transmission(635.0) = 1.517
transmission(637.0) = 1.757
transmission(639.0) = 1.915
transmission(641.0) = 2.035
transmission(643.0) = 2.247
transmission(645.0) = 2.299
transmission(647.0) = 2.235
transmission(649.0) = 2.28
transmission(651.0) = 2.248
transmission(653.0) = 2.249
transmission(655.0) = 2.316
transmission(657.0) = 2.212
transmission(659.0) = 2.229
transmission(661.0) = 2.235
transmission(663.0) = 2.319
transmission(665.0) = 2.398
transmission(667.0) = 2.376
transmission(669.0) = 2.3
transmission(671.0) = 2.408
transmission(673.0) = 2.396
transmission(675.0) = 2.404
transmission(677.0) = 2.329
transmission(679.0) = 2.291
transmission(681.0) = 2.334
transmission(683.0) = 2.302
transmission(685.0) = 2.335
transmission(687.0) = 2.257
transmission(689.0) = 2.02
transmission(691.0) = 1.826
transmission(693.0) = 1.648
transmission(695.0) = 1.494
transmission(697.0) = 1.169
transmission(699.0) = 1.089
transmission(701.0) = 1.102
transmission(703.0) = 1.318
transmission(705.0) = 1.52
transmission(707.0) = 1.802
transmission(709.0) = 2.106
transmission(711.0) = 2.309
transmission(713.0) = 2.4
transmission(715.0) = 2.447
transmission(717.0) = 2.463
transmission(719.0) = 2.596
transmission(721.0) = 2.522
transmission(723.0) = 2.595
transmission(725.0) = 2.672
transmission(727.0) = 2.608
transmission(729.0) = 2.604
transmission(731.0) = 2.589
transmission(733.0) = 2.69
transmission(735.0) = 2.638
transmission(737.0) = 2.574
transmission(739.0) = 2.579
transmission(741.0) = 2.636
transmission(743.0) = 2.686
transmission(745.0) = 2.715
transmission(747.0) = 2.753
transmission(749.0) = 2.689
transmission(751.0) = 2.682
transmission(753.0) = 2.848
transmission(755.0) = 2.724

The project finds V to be 7.49 keV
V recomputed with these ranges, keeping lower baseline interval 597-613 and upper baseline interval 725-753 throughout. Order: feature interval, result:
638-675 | 2.48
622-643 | 4.70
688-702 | 5.83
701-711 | 3.42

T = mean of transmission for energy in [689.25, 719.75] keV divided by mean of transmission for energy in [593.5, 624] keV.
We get 0.78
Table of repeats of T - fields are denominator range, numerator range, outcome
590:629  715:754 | 1.17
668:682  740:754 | 1.15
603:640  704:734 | 1.13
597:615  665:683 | 1.02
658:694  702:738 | 1.05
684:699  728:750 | 1.50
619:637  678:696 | 1.09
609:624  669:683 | 0.96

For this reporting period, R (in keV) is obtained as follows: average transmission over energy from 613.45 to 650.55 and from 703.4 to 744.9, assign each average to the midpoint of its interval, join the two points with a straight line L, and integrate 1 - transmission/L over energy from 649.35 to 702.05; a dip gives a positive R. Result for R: 3.5 keV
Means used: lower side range 2.07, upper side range 2.44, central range 2.09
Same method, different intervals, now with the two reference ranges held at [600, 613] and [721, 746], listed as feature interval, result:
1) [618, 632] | 2.0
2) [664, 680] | 0.8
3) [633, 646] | 2.6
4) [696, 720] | 6.7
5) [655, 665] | 0.8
